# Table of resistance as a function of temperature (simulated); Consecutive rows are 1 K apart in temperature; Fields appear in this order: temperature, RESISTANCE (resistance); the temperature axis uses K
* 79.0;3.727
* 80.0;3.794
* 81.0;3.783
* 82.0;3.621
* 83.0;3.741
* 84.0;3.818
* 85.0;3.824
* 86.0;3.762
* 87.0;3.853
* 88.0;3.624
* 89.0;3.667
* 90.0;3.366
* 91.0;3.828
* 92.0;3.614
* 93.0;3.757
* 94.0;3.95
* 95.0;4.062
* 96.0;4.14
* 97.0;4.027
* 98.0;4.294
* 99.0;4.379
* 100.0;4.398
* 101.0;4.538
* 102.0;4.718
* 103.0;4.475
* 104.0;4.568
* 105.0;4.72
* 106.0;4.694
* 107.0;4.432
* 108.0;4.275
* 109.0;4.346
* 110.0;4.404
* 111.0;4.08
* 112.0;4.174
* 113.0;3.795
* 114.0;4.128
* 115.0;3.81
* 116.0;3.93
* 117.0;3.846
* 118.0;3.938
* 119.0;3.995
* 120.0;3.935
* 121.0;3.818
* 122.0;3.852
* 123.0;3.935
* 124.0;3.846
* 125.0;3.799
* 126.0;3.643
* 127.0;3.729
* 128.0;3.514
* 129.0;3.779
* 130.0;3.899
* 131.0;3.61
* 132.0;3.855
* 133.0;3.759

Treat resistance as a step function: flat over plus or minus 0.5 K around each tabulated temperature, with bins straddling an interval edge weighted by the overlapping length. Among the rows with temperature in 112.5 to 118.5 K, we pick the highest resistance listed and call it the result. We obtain 4.128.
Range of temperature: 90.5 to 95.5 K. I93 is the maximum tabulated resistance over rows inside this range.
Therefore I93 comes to 4.062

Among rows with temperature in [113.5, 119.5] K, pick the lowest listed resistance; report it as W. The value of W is 3.81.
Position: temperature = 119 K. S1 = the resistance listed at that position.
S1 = 3.995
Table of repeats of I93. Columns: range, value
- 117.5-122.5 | 3.995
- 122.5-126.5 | 3.935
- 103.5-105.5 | 4.72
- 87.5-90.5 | 3.667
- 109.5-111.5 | 4.404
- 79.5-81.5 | 3.794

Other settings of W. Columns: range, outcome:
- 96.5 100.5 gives 4.027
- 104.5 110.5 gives 4.275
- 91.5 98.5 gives 3.614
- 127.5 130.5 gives 3.514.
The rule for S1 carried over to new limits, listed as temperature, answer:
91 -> 3.828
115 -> 3.81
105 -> 4.72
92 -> 3.614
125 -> 3.799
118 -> 3.938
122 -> 3.852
